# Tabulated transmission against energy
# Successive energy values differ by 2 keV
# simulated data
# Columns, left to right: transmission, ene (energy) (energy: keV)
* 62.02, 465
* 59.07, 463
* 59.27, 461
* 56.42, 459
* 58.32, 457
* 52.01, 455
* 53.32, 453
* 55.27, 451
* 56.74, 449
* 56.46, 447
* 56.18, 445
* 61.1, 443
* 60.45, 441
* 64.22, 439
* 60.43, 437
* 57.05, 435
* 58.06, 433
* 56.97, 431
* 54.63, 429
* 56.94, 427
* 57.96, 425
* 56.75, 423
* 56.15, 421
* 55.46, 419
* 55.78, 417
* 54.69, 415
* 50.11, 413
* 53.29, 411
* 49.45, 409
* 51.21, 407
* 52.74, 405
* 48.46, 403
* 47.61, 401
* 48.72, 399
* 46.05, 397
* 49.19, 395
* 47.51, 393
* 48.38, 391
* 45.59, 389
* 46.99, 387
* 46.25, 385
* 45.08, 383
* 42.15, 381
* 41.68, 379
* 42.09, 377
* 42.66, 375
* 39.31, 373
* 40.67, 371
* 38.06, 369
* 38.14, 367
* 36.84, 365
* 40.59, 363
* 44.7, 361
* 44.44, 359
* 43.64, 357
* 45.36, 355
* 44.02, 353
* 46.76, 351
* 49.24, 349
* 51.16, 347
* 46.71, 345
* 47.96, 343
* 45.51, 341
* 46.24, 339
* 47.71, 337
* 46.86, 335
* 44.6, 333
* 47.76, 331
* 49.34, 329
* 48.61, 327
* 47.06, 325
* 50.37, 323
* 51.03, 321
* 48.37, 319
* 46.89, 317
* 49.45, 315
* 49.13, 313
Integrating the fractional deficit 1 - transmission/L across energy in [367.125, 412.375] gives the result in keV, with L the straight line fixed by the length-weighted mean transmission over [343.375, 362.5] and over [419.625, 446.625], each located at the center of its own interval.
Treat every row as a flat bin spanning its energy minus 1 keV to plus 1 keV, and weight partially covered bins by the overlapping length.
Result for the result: 5.1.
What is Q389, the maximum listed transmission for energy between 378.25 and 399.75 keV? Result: 49.19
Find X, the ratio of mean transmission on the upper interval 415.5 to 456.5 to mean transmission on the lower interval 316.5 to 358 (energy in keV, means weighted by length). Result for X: 1.2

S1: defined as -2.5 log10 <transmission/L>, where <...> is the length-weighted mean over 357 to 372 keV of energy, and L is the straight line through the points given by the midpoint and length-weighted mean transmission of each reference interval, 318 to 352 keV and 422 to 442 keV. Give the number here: 0.25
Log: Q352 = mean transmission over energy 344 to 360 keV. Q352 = 46.4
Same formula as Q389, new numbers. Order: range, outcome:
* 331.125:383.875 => 51.16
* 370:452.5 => 64.22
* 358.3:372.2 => 44.7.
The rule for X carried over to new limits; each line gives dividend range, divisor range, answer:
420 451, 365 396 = 1.34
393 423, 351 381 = 1.23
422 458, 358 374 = 1.42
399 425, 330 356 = 1.12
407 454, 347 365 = 1.26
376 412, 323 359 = 1.01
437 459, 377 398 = 1.26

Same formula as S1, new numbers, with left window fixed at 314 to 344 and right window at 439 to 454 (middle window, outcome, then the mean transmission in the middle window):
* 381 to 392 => 0.14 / 46.1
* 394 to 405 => 0.11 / 48.4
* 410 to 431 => 0.00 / 55.3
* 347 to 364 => 0.11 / 45.2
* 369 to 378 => 0.25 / 40.8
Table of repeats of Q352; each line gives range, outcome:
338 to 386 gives 43.7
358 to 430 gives 47.7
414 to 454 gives 57.2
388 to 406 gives 48.2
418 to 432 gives 56.4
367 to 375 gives 39.6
